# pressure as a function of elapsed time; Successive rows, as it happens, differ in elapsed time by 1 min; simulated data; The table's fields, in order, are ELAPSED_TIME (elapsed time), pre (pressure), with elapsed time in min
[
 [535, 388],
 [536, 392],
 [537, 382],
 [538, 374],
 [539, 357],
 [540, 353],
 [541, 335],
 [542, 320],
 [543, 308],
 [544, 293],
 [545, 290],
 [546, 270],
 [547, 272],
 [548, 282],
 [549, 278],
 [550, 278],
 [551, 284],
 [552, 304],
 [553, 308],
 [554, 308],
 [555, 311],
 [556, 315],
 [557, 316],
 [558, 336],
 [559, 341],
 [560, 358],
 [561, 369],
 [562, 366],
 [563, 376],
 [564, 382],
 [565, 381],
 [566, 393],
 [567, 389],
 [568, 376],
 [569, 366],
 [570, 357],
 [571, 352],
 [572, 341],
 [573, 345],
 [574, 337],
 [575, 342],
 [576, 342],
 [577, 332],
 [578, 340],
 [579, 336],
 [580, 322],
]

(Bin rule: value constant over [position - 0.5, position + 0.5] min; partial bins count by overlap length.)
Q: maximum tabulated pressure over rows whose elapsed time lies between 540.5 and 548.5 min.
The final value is 335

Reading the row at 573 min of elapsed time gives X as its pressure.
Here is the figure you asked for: 345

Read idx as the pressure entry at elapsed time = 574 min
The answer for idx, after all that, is 337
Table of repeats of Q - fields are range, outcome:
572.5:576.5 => 345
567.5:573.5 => 376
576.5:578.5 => 340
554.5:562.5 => 369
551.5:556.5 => 315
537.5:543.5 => 374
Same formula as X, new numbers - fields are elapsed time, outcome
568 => 376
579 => 336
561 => 369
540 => 353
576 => 342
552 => 304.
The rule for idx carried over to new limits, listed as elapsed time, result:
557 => 316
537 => 382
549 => 278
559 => 341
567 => 389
